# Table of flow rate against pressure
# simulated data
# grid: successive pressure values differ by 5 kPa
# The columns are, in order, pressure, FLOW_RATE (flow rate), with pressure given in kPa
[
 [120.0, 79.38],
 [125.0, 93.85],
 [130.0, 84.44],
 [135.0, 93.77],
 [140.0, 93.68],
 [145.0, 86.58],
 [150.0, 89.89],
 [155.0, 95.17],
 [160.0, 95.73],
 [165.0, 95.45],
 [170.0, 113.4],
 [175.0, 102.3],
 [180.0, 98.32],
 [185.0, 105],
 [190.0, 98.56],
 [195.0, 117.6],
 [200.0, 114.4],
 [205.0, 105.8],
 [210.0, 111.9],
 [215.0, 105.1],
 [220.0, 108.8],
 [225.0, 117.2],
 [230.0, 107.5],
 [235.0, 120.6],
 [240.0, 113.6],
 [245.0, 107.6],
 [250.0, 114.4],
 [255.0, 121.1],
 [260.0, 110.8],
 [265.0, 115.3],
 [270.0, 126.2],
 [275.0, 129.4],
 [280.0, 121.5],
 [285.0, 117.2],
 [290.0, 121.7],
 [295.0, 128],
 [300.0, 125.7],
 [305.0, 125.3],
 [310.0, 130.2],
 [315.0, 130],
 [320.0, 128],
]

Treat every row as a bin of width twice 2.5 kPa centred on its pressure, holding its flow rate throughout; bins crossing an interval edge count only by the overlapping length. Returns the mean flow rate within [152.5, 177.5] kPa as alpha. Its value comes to 100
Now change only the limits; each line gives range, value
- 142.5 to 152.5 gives 88.2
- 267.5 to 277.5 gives 128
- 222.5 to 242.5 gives 115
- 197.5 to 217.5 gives 109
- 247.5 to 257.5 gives 118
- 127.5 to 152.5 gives 89.7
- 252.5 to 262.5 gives 116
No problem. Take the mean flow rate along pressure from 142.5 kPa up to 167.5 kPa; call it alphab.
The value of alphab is 92.6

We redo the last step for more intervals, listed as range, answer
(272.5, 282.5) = 125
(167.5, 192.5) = 104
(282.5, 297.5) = 122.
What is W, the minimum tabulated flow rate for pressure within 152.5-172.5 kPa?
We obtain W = 95.17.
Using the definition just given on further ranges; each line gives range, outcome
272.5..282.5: 121.5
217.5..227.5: 108.8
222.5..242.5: 107.5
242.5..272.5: 107.6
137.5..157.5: 86.58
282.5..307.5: 117.2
